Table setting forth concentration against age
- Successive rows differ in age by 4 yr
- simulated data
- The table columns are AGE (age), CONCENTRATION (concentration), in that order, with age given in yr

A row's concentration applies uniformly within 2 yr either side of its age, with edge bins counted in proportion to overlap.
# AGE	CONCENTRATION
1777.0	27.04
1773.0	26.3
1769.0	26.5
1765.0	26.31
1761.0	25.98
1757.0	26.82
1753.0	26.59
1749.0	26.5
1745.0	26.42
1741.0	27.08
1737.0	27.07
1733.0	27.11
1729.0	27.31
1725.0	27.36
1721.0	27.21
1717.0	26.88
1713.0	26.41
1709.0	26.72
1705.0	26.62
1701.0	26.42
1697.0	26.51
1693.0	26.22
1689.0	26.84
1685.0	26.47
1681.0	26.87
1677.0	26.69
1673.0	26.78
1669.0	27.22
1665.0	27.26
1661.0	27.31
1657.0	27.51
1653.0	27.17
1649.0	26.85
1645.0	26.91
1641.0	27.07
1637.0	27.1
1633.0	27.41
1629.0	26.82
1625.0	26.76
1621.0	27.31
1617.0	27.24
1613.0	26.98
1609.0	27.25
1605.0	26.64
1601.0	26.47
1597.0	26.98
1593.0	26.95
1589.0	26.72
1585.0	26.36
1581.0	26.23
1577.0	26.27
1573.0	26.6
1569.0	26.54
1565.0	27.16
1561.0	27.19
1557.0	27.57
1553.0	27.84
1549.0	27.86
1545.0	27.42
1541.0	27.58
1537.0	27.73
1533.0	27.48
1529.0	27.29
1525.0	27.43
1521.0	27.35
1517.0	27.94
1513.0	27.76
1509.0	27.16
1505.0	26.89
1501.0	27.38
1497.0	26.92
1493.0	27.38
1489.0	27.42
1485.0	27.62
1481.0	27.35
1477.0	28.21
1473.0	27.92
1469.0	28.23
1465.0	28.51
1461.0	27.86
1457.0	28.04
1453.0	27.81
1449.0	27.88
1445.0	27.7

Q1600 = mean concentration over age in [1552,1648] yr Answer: 26.9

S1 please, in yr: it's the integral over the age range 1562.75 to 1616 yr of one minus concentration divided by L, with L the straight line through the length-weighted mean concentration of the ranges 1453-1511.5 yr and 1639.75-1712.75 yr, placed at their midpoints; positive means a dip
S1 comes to 0.9 yr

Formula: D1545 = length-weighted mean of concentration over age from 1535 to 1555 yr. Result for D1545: 27.7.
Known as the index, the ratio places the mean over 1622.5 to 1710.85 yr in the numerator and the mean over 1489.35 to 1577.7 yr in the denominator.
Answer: 1.0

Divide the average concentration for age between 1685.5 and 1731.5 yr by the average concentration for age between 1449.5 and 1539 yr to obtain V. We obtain 1.0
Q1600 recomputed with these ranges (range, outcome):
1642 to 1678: 27.1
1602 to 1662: 27.1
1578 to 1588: 26.3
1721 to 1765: 26.8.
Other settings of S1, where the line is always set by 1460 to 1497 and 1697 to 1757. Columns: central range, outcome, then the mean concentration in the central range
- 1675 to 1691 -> 0.2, 26.7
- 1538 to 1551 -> 0.0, 27.6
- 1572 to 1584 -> 0.5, 26.3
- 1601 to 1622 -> 0.2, 27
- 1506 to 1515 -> 0.1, 27.4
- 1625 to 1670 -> 0.0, 27.1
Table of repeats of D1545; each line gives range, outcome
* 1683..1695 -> 26.5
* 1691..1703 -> 26.4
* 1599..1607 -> 26.6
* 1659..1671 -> 27.3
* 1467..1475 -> 28.1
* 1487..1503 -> 27.3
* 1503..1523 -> 27.4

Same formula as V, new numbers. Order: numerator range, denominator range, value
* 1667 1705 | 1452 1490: 0.96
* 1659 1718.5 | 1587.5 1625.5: 0.99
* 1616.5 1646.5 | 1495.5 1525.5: 0.99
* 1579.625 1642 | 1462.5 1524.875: 0.97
